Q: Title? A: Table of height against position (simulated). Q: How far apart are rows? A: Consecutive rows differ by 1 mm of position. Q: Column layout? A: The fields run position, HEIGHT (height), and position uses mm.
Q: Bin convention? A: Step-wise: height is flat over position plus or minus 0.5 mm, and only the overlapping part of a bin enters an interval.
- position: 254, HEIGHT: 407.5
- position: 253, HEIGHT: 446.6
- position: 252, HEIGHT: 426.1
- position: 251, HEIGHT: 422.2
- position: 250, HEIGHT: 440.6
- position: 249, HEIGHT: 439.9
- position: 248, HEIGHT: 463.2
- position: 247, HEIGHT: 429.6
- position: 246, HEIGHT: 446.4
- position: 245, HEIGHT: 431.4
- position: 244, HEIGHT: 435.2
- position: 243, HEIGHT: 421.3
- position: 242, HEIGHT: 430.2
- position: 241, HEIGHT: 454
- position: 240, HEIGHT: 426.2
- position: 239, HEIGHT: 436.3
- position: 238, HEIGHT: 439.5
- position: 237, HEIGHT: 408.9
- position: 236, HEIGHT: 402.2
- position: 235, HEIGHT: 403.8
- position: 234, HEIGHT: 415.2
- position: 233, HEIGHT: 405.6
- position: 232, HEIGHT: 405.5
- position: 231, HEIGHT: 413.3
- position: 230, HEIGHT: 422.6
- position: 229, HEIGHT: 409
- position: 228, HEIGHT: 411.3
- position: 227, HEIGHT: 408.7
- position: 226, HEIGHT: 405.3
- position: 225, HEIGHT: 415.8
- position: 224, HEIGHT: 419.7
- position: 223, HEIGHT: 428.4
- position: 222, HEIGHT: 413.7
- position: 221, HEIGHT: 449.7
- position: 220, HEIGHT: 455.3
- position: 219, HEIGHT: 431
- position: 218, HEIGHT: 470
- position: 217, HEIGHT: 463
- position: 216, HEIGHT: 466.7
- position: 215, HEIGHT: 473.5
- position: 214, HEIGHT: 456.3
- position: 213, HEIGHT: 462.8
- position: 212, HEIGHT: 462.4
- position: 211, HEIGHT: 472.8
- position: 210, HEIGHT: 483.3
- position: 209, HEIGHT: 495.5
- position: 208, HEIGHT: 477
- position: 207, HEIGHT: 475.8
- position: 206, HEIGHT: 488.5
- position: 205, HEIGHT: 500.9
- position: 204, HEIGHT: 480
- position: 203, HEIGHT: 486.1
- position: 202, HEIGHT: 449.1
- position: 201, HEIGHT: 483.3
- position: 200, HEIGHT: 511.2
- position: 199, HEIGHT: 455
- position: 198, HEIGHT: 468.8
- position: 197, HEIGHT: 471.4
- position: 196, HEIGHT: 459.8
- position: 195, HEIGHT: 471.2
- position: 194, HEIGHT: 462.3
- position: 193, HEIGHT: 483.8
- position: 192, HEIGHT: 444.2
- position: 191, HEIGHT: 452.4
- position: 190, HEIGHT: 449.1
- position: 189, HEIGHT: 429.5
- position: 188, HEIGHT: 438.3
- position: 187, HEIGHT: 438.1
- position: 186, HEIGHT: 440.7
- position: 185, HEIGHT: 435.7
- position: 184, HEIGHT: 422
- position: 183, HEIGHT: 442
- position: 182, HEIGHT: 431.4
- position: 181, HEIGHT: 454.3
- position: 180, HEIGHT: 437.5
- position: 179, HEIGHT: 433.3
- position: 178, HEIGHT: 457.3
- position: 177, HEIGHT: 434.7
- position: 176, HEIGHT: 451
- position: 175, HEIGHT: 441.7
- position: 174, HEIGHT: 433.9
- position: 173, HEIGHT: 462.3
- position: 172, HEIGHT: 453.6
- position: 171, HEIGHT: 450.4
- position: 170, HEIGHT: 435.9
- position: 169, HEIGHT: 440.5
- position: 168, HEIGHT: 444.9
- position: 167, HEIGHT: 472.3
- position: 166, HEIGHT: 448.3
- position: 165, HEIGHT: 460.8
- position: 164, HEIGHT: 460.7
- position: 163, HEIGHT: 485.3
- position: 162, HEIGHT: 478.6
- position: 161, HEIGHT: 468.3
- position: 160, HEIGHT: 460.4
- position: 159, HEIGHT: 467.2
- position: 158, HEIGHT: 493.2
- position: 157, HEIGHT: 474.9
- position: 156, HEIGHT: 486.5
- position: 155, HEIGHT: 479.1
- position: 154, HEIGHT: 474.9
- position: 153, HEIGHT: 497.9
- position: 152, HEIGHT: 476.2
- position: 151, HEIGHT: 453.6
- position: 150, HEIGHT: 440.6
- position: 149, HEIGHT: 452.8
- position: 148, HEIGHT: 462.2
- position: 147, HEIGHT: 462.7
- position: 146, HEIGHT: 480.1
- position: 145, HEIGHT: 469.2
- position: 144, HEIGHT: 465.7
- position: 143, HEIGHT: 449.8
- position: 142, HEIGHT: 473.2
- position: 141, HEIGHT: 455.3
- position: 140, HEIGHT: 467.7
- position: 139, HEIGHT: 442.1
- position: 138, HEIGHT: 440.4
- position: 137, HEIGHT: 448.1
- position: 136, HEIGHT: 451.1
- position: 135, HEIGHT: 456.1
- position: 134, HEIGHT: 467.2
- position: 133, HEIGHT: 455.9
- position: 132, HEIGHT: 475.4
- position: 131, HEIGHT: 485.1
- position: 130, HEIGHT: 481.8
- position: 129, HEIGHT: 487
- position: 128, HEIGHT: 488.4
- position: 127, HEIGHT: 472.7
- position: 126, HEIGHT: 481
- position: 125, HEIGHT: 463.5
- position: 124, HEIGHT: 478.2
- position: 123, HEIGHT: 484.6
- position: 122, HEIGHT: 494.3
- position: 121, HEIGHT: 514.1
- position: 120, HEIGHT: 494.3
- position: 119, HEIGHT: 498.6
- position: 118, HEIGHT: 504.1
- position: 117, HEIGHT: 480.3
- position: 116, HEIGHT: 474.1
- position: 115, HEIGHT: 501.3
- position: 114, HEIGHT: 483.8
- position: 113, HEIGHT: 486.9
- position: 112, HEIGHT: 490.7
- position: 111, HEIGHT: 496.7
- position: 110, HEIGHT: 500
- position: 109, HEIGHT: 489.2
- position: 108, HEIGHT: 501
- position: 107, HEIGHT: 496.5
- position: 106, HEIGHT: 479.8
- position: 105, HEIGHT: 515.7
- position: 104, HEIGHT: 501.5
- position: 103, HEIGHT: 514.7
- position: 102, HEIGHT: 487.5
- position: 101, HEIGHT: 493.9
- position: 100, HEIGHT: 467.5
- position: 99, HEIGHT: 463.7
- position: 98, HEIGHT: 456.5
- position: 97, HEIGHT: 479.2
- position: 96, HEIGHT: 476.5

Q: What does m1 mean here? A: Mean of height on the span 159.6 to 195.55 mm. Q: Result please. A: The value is 450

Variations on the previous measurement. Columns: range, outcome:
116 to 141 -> 475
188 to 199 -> 458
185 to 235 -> 451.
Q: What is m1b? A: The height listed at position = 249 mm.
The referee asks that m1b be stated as 439.9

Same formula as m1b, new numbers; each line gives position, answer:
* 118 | 504.1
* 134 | 467.2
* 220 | 455.3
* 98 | 456.5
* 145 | 469.2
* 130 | 481.8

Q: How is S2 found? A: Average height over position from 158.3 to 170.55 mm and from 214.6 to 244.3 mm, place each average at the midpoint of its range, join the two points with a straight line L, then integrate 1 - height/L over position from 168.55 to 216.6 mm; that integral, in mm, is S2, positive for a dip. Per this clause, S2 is -1.3 mm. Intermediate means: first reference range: 461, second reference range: 428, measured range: 459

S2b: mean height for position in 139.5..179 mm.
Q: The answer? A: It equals 462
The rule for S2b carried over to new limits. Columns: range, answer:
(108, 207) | 467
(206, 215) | 474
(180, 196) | 446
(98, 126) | 490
